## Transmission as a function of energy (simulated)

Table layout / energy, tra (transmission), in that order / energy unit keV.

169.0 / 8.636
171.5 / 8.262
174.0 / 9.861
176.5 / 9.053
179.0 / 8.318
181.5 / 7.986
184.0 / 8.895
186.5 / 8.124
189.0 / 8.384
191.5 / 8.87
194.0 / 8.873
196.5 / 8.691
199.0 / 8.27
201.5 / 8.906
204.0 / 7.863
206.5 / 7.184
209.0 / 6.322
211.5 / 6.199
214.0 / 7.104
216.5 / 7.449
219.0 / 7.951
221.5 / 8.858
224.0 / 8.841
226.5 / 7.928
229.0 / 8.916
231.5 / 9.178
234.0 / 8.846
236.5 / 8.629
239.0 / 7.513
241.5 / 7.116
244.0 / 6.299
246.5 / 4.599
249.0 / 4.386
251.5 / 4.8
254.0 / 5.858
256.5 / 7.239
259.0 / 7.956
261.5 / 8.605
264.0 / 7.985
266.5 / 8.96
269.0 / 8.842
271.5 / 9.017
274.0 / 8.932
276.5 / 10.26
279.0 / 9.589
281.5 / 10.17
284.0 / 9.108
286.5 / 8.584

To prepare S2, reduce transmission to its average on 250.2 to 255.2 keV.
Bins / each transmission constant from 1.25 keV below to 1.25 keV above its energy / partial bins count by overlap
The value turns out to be 5.31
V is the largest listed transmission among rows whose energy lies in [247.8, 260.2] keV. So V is 7.956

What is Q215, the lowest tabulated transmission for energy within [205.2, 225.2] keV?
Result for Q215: 6.199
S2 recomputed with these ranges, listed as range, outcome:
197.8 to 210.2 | 7.71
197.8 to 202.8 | 8.58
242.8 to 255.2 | 5.18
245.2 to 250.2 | 4.51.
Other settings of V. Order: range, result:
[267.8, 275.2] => 9.017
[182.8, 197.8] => 8.895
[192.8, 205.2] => 8.906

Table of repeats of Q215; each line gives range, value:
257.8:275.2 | 7.956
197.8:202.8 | 8.27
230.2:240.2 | 7.513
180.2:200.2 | 7.986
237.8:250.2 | 4.386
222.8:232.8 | 7.928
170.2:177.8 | 8.262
